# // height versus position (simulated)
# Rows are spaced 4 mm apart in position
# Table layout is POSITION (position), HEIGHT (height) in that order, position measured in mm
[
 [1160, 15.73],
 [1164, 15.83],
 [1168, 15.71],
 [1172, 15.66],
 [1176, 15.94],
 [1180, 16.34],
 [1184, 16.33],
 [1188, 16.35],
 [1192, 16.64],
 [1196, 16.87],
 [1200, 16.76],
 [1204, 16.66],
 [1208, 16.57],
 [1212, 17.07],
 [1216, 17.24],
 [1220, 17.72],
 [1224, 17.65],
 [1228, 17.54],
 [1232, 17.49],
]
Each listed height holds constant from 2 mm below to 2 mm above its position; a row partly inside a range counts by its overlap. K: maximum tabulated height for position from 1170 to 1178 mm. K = 15.94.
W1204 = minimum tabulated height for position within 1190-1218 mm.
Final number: 16.57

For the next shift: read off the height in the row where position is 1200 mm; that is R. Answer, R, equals 16.76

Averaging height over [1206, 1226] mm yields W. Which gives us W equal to 17.2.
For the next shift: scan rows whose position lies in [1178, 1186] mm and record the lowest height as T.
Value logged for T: 16.33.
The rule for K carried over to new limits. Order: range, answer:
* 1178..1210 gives 16.87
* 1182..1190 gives 16.35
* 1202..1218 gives 17.24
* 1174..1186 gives 16.34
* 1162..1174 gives 15.83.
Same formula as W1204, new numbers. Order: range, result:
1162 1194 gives 15.66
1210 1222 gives 17.07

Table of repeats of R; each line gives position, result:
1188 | 16.35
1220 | 17.72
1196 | 16.87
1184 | 16.33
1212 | 17.07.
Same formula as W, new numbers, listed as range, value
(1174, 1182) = 16.1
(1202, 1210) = 16.6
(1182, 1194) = 16.4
